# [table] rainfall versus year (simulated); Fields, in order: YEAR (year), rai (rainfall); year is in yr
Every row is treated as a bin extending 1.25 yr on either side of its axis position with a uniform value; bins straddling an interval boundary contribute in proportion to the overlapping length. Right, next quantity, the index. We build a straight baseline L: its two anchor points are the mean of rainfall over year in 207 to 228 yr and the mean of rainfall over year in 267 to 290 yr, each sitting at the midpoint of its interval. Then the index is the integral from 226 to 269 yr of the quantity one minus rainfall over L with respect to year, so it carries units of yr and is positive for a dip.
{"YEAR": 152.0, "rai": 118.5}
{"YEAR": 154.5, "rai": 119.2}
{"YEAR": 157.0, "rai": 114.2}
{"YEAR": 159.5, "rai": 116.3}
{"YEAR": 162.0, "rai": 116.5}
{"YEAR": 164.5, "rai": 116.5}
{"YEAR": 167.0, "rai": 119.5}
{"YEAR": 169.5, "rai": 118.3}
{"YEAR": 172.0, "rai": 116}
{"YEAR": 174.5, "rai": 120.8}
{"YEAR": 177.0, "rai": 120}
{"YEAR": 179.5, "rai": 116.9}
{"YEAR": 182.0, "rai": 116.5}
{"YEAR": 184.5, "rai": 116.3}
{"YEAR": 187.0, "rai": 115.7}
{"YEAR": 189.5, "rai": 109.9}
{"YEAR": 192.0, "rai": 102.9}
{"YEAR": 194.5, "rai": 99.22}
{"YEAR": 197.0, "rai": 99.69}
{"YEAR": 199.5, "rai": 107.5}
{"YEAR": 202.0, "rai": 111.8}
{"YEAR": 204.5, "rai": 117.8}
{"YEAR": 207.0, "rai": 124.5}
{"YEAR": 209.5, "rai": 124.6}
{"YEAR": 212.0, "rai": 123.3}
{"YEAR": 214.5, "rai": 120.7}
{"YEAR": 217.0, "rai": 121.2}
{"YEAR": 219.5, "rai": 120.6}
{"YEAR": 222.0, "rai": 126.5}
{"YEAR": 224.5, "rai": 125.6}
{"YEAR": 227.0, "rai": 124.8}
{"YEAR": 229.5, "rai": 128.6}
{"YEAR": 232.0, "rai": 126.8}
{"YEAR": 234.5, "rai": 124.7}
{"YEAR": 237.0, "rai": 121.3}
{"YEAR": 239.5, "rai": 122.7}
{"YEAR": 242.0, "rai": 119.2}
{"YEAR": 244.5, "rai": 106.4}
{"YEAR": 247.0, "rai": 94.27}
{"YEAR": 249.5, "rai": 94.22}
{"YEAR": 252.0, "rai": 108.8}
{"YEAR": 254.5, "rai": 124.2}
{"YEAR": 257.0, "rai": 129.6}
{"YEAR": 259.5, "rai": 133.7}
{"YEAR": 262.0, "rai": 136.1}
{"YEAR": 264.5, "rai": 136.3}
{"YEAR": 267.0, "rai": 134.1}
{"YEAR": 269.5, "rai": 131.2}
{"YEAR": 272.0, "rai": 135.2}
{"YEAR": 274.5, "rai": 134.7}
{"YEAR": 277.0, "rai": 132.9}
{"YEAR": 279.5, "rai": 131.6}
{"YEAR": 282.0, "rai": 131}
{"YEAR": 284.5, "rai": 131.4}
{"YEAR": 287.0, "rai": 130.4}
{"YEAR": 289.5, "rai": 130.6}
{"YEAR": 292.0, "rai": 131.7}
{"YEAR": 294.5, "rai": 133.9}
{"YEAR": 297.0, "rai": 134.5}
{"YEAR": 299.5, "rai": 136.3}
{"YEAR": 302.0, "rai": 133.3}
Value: 2.1 yr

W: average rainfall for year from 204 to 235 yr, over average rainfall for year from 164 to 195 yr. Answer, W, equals 1.08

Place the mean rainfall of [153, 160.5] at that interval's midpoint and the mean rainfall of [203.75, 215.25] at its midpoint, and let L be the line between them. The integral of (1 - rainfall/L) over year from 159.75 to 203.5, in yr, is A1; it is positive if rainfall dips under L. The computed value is 2.2 yr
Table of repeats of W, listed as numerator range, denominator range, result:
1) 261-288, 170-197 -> 1.18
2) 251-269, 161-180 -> 1.09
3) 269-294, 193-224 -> 1.13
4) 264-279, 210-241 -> 1.08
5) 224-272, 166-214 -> 1.07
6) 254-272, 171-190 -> 1.14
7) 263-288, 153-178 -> 1.13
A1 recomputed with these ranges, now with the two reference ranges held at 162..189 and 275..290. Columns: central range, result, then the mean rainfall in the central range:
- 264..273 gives -0.30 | 134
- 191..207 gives 1.67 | 108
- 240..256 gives 2.28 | 109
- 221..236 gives -0.20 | 126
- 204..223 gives -0.02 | 123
